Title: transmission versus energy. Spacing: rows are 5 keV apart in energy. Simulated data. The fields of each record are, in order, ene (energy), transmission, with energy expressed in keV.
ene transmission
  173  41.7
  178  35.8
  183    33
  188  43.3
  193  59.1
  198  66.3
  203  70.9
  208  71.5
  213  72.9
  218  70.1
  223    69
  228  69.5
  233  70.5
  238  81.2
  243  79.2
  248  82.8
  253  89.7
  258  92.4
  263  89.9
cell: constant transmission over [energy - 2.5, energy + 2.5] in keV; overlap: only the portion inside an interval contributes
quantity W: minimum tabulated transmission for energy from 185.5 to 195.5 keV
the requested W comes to 43.3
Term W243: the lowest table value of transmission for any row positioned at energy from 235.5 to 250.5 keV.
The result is 79.2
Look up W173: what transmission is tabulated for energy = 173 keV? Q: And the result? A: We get 41.7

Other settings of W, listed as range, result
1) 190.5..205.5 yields 59.1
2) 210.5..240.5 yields 69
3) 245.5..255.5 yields 82.8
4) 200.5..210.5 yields 70.9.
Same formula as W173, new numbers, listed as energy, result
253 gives 89.7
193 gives 59.1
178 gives 35.8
